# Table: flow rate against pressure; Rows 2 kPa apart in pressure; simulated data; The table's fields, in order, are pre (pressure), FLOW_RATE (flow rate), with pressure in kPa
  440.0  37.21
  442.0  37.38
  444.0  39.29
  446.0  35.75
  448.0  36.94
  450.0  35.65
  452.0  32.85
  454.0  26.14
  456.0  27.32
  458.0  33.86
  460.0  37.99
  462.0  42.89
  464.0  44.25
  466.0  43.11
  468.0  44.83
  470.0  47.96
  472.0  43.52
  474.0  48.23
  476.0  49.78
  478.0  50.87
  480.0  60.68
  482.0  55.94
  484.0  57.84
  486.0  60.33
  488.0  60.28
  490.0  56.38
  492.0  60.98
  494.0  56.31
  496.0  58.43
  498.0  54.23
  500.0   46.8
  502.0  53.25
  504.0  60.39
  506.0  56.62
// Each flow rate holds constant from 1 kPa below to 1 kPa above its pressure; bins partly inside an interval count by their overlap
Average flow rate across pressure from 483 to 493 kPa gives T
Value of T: 59.2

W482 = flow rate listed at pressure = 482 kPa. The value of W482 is 55.94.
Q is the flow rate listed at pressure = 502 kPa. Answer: 53.25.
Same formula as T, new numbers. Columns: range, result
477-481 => 55.8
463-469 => 44.1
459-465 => 41.7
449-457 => 30.5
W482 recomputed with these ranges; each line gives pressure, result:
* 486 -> 60.33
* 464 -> 44.25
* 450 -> 35.65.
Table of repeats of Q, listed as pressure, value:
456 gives 27.32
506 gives 56.62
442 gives 37.38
